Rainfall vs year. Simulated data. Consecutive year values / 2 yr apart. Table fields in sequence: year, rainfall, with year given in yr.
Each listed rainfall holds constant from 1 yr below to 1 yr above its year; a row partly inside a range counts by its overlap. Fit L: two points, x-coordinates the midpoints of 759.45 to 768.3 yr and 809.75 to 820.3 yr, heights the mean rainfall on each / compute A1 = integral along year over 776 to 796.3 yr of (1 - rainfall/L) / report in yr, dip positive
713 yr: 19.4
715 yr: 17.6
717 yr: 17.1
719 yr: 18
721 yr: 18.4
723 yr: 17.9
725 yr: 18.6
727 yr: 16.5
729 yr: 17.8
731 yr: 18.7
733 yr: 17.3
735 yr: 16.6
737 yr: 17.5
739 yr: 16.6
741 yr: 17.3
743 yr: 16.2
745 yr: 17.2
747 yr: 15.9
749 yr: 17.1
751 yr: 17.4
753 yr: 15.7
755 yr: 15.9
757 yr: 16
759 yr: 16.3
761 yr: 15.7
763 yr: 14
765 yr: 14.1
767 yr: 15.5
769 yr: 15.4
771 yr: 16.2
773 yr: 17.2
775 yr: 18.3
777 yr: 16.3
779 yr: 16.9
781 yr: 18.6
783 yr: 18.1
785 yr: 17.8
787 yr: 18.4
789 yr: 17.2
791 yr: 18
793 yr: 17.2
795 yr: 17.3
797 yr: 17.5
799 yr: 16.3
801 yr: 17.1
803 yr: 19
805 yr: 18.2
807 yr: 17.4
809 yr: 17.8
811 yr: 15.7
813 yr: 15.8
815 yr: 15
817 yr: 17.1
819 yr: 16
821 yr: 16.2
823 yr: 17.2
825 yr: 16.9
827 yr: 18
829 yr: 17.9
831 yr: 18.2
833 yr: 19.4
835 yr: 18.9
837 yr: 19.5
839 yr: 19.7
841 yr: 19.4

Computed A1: -2.9 yr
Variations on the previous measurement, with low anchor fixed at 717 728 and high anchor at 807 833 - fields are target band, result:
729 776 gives 2.9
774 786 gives -0.3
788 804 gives -0.3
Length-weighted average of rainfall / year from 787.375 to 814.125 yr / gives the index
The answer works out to 17.3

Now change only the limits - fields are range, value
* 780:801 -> 17.6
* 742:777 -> 16.1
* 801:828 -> 17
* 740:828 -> 16.8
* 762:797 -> 16.9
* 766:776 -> 16.5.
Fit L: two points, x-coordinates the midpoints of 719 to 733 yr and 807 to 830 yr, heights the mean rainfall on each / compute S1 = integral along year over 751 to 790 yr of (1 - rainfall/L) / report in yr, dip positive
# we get 1.8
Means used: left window 17.9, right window 16.7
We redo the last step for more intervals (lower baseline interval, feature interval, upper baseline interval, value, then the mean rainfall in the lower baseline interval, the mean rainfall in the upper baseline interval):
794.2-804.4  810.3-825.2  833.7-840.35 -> 1.8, 17.5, 19.4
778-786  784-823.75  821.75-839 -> 2.1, 17.9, 18.3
